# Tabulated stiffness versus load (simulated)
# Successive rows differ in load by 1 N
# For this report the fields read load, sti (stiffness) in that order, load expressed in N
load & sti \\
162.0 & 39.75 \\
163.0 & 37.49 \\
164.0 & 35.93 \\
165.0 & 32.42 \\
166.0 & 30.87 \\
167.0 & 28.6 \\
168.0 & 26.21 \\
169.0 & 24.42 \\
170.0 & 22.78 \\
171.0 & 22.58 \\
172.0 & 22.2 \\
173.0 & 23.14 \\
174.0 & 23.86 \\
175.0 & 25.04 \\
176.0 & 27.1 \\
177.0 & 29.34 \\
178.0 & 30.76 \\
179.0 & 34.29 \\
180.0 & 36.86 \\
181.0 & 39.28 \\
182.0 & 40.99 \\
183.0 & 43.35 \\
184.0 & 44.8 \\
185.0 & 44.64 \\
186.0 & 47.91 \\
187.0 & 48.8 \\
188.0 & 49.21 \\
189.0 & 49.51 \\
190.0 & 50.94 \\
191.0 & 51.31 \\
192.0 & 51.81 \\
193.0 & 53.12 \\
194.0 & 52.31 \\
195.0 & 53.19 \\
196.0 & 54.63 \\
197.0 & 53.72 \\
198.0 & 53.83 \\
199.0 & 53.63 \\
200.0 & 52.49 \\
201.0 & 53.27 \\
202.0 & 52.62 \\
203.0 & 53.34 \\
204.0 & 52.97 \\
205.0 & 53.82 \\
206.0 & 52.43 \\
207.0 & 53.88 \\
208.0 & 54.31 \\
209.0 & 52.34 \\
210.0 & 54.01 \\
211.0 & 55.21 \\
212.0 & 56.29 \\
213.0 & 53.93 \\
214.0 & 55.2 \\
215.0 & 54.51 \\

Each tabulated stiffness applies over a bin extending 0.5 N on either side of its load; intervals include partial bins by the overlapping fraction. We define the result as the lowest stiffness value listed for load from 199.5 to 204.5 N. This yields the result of 52.49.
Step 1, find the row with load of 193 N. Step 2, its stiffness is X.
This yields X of 53.12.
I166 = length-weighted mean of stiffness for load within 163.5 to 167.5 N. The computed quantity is 32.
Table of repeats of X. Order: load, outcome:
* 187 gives 48.8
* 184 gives 44.8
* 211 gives 55.21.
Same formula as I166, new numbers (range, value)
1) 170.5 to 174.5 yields 22.9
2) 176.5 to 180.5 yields 32.8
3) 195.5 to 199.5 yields 54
